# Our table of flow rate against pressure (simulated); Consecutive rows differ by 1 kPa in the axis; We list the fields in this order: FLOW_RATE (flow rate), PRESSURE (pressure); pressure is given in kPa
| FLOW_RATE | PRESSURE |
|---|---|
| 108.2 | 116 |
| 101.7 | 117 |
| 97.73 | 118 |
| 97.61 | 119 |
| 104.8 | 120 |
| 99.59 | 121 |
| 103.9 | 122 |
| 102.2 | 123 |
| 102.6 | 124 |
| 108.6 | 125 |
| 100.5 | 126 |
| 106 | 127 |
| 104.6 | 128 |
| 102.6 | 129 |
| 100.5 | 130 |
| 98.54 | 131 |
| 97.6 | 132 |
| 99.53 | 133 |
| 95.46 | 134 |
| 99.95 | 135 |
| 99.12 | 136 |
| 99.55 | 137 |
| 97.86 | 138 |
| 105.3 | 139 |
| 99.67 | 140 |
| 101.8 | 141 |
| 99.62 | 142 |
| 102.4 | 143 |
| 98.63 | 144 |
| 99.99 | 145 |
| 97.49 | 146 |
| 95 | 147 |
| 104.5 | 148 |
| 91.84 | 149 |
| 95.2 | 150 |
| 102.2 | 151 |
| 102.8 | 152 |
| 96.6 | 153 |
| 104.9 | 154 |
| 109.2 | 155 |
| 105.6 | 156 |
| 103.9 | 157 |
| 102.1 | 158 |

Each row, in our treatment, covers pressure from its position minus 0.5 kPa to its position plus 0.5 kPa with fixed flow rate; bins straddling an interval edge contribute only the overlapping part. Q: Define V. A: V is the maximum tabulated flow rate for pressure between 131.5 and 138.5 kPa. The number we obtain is 99.95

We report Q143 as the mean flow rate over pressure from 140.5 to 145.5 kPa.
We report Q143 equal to 100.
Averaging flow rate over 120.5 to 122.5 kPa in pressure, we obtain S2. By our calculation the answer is 102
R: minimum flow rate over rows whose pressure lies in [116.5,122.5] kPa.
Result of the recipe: 97.61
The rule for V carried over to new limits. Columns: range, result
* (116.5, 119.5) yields 101.7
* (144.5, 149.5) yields 104.5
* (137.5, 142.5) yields 105.3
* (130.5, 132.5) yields 98.54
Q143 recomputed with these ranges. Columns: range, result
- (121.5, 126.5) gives 104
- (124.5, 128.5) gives 105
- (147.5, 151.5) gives 98.4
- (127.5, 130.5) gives 103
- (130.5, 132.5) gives 98.1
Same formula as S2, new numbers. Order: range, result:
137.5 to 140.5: 101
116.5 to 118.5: 99.7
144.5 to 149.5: 97.8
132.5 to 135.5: 98.3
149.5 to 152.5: 100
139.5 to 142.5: 100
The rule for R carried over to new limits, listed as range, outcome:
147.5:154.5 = 91.84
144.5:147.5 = 95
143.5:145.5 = 98.63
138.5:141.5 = 99.67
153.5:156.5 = 104.9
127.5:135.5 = 95.46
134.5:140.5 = 97.86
